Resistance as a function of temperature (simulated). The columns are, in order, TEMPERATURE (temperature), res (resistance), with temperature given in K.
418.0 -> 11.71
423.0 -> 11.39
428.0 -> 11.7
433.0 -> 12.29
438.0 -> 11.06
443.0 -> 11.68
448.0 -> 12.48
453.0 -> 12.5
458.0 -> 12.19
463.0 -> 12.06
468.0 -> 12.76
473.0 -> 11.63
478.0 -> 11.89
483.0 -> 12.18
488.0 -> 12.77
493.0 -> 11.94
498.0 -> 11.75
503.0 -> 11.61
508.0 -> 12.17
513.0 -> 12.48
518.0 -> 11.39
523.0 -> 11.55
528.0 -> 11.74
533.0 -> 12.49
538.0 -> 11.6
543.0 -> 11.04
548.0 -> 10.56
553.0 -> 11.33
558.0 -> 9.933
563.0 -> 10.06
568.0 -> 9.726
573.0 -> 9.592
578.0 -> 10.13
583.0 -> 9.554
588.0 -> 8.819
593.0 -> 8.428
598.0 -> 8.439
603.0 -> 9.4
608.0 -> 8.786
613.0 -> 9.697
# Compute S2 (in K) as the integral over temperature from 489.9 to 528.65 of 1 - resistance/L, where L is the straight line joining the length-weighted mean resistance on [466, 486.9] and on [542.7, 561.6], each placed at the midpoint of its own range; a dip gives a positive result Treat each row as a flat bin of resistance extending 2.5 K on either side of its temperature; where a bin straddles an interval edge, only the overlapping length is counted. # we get -1.2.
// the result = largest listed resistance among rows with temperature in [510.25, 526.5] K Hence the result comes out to 12.48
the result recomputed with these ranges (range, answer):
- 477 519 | 12.77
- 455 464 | 12.19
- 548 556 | 11.33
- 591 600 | 8.439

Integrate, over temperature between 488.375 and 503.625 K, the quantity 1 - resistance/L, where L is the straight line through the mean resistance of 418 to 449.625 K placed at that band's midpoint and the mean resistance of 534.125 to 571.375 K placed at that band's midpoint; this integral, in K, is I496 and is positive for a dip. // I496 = -1.0 K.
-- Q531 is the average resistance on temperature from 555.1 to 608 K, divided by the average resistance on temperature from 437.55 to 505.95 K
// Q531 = 0.78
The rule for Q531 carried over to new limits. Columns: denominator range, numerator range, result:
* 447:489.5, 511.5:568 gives 0.91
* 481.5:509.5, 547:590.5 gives 0.82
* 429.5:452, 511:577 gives 0.92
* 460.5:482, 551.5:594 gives 0.81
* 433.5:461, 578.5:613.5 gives 0.75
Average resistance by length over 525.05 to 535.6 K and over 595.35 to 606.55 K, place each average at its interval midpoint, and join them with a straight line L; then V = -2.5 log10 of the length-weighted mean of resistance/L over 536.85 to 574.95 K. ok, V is 0.05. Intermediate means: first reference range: 12.1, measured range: 10.5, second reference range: 8.9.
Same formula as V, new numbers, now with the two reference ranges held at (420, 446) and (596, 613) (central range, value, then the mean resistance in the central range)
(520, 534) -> -0.16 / 11.8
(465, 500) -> -0.12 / 12.1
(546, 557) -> -0.11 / 10.8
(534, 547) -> -0.14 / 11.4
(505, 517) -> -0.17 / 12.2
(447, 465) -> -0.09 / 12.3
